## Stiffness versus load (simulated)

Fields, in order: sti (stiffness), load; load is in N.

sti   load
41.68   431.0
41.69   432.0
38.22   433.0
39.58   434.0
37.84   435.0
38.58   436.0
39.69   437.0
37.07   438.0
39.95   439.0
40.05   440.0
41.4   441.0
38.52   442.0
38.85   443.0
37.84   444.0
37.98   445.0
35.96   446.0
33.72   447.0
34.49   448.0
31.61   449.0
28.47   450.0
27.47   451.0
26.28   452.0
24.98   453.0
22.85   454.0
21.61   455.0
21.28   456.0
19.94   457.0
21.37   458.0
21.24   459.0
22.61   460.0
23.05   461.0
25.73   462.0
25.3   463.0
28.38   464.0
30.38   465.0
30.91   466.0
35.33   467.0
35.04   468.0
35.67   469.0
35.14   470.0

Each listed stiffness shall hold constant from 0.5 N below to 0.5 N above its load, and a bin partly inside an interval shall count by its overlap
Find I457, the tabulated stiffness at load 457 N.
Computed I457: 19.94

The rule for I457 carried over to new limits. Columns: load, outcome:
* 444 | 37.84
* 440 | 40.05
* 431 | 41.68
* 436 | 38.58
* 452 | 26.28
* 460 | 22.61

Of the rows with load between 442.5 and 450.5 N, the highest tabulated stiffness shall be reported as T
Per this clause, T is 38.85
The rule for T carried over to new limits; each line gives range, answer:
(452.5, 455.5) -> 24.98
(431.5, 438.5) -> 41.69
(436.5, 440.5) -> 40.05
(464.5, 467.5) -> 35.33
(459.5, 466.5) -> 30.91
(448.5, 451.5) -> 31.61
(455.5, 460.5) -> 22.61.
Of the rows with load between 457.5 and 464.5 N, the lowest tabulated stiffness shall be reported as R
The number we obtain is 21.24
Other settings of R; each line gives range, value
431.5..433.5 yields 38.22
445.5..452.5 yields 26.28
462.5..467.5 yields 25.3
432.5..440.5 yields 37.07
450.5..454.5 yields 22.85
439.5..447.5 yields 33.72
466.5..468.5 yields 35.04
